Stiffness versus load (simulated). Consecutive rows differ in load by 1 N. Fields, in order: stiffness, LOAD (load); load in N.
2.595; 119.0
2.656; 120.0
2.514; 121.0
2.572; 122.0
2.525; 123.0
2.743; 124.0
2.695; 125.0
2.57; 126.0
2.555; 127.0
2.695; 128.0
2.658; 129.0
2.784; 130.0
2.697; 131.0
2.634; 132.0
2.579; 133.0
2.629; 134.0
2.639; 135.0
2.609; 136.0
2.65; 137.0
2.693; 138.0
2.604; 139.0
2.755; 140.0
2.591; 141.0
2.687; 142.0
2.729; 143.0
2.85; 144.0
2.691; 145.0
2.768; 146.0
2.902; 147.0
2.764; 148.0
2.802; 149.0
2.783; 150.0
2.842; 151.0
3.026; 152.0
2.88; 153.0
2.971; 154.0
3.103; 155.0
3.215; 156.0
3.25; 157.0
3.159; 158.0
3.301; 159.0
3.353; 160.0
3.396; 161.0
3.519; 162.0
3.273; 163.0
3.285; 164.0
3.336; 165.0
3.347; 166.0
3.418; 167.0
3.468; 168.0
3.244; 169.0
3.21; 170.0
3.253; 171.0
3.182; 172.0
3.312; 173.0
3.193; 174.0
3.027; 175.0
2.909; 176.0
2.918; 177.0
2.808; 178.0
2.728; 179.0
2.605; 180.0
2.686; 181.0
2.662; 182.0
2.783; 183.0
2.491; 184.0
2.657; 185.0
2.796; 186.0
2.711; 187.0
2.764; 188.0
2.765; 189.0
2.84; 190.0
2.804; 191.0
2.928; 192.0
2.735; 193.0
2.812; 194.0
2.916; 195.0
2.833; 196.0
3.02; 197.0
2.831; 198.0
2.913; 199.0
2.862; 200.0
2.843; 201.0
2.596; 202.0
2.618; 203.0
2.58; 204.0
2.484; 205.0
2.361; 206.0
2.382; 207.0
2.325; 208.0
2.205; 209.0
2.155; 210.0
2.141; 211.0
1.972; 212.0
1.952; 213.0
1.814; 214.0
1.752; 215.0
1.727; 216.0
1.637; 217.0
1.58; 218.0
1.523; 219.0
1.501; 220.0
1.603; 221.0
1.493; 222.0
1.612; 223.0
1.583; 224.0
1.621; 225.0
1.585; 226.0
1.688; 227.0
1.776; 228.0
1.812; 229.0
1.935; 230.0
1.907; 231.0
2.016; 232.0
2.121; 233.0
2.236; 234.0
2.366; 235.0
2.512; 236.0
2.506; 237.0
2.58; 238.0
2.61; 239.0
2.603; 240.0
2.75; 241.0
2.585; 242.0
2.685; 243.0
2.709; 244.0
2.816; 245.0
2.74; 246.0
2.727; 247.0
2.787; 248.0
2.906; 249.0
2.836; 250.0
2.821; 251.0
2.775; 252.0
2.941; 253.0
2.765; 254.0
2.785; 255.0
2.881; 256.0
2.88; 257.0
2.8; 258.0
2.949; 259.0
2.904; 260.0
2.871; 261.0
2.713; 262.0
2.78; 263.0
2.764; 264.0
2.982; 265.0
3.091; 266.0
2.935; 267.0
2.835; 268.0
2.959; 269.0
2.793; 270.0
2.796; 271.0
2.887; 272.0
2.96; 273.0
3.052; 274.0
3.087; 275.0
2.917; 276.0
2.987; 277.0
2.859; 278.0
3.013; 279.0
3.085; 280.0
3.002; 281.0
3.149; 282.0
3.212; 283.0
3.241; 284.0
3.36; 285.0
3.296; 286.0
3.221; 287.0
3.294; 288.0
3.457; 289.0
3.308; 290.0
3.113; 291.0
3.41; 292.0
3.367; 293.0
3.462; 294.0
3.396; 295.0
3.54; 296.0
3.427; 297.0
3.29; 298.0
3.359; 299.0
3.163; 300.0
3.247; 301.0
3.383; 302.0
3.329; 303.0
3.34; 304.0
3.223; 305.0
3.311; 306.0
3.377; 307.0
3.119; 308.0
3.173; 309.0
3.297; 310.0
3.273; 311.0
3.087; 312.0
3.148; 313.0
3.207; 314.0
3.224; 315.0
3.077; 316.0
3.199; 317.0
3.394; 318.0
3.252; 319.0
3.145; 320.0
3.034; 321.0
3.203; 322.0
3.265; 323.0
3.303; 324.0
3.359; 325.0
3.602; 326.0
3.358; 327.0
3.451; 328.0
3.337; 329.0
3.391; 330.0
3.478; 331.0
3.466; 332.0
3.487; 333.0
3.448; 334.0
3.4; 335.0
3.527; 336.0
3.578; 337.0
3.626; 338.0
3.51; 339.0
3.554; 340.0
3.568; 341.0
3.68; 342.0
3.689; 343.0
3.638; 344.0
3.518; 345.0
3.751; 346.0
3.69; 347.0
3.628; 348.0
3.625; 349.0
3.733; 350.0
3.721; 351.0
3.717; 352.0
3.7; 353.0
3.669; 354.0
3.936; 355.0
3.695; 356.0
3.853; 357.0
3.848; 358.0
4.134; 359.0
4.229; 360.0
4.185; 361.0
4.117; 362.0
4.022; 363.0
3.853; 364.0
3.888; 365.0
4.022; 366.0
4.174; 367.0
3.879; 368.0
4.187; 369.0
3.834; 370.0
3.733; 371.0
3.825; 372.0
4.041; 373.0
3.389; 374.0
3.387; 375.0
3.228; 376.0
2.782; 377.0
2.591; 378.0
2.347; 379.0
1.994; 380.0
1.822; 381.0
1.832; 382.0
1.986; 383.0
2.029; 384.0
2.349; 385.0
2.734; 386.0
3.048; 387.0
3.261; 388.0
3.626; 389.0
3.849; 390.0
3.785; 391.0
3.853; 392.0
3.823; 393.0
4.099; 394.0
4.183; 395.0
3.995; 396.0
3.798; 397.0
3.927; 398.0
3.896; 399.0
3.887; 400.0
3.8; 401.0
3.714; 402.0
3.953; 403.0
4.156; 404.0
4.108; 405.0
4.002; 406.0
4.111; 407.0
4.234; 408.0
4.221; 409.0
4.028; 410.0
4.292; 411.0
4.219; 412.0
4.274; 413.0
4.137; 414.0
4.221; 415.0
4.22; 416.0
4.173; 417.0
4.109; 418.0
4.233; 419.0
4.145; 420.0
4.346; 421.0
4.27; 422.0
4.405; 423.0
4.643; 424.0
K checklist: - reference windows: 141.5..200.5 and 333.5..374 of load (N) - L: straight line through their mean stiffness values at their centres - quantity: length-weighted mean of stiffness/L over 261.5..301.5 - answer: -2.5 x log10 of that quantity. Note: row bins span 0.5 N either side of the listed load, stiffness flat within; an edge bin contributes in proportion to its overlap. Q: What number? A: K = 0.11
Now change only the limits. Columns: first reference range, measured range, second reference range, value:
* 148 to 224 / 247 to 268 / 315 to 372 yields 0.097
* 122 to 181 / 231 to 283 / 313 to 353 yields 0.164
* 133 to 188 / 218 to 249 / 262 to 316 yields 0.377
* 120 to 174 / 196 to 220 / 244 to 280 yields 0.265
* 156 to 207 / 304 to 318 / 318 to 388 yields 0.032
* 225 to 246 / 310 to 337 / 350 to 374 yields 0.032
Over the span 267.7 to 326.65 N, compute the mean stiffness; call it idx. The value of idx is 3.2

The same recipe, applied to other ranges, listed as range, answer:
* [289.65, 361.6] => 3.46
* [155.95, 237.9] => 2.56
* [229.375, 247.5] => 2.46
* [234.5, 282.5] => 2.83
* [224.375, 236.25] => 1.95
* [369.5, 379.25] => 3.34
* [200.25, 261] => 2.31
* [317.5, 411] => 3.56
